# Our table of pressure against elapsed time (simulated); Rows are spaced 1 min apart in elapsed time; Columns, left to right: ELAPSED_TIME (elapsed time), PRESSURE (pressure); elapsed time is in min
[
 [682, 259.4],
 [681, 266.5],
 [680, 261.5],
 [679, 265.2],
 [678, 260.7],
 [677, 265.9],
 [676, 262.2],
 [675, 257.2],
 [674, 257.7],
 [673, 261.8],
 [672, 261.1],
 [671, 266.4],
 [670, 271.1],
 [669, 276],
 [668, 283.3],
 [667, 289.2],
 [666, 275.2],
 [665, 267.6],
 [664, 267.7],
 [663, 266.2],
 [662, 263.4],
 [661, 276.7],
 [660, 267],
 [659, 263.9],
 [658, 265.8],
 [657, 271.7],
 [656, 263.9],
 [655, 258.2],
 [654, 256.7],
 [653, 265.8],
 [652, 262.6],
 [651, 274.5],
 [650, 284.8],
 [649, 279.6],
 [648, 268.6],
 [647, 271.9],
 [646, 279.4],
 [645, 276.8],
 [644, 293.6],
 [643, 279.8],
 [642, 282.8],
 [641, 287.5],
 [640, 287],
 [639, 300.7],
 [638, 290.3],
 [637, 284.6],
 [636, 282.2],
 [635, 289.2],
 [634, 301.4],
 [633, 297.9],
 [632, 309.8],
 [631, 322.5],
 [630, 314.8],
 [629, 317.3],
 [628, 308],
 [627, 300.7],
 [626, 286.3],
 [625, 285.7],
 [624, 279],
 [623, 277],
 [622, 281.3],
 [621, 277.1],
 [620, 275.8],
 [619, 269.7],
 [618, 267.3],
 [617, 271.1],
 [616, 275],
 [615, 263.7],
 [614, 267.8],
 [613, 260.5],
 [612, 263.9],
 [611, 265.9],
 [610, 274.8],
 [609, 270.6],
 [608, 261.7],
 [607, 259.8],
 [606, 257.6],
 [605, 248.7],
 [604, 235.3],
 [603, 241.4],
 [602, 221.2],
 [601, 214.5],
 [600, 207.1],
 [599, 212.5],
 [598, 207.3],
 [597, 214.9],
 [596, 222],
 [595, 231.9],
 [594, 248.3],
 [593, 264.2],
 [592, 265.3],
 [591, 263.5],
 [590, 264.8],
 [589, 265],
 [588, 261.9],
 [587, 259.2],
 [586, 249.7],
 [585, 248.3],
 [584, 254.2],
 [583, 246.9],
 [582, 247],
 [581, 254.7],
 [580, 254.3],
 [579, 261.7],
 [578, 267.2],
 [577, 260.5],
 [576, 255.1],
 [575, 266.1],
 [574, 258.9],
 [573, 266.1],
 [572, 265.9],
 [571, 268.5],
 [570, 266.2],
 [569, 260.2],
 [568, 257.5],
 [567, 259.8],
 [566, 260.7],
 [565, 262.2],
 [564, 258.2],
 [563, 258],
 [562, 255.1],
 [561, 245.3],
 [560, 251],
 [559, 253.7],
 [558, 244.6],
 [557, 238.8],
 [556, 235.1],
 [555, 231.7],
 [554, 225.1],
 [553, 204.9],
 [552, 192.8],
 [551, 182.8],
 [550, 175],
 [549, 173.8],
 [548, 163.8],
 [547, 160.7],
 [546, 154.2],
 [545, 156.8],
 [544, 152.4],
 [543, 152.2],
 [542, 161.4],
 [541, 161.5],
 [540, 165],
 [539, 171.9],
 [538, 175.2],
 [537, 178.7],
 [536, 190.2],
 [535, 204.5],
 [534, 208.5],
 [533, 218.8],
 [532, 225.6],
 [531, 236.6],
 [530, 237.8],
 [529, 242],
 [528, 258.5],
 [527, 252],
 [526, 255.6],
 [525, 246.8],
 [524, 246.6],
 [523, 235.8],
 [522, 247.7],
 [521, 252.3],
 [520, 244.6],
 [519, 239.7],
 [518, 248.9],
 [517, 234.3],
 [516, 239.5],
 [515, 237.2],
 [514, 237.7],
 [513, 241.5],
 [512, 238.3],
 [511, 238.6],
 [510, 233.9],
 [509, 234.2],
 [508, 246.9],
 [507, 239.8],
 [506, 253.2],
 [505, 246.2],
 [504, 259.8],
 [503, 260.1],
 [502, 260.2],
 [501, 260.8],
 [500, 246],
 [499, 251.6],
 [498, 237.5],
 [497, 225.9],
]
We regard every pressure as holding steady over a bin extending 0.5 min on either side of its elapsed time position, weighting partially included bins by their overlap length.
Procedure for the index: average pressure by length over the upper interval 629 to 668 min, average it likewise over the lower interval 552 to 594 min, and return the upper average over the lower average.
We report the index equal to 1.11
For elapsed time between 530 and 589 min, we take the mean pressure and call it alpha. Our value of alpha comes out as 226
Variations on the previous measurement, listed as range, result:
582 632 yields 262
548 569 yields 232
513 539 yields 231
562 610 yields 251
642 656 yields 273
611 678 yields 278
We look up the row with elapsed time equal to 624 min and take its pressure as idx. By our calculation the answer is 279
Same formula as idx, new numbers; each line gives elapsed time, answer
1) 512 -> 238.3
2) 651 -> 274.5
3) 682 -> 259.4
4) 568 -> 257.5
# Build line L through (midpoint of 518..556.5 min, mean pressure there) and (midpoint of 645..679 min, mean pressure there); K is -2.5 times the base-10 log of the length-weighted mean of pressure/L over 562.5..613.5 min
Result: -0.09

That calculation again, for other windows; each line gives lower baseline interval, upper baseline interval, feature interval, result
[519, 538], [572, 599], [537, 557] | 0.30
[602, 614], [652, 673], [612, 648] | -0.09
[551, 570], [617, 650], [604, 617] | 0.04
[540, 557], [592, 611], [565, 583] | -0.24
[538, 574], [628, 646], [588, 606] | 0.08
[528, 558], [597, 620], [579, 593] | -0.11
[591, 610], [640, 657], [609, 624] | -0.08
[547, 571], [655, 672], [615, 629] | -0.11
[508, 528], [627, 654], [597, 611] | 0.15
